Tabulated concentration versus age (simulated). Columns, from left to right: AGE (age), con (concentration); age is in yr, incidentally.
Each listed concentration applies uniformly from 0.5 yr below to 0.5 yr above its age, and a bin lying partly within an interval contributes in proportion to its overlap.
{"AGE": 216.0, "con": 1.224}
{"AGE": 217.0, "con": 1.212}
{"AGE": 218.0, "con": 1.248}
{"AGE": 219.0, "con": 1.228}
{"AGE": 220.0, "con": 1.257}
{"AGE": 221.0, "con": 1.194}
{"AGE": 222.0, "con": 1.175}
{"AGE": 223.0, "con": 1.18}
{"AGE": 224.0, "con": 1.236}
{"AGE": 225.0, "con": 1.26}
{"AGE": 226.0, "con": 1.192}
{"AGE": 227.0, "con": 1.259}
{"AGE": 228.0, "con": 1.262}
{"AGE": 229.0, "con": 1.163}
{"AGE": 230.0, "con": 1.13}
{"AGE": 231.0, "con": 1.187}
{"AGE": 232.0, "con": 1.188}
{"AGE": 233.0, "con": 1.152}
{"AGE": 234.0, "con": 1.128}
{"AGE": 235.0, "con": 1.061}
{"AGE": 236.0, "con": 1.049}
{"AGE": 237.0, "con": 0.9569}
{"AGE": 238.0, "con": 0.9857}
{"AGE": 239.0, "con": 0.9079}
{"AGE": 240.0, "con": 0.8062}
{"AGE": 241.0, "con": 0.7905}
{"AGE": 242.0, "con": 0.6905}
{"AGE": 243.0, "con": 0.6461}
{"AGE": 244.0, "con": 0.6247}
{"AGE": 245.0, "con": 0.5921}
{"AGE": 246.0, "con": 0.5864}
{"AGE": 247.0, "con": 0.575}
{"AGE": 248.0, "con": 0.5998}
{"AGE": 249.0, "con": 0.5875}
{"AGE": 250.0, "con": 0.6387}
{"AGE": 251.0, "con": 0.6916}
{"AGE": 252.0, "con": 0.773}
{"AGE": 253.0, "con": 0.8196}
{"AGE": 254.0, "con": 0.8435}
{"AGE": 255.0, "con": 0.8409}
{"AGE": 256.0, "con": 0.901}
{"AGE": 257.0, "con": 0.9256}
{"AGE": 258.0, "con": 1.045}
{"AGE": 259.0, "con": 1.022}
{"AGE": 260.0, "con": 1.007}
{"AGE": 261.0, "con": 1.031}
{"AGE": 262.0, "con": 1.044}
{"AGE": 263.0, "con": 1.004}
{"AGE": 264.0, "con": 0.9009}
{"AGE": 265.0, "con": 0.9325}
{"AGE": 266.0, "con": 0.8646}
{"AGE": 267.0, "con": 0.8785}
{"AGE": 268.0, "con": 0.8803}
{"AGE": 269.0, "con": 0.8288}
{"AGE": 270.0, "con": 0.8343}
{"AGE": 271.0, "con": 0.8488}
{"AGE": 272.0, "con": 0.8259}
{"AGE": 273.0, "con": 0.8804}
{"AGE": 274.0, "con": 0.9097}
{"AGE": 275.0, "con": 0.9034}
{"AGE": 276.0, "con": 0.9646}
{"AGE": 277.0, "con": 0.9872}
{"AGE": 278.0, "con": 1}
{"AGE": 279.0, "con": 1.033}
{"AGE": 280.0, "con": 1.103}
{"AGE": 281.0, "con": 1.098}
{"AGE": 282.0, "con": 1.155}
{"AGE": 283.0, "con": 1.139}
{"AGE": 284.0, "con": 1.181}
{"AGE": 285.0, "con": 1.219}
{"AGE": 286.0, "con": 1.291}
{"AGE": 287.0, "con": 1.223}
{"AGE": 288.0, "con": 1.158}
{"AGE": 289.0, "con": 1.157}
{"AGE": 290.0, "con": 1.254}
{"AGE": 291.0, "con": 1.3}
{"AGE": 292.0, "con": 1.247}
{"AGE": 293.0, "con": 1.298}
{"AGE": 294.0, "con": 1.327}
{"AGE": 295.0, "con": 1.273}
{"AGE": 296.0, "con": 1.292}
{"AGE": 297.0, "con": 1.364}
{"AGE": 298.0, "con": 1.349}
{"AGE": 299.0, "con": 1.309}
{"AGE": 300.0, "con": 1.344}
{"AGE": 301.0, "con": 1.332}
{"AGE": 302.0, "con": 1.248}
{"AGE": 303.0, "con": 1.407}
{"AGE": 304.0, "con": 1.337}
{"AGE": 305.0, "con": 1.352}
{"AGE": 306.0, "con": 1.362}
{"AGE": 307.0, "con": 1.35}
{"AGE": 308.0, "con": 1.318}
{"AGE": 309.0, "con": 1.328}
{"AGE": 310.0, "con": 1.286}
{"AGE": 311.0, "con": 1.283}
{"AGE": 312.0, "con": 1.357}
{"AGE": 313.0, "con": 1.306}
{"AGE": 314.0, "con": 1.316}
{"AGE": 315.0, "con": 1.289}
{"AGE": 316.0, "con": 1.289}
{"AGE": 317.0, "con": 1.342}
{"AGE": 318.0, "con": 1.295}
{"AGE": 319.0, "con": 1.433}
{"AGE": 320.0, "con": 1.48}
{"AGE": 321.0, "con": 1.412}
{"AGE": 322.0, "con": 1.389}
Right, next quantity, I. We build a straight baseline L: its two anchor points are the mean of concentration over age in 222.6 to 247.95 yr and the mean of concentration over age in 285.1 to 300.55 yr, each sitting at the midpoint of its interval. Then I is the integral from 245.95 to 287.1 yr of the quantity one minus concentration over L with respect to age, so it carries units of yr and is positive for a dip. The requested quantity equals 7.94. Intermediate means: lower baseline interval 0.977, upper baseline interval 1.28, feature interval 0.925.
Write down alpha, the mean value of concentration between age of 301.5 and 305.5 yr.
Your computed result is 1.34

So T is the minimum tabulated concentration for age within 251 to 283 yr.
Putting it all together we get 0.6916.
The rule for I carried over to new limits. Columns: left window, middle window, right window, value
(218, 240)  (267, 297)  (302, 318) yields 4.1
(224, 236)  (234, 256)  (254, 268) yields 6.0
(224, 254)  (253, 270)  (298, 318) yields 1.9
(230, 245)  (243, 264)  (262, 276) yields 2.4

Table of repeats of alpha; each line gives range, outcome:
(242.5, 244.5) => 0.635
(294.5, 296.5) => 1.28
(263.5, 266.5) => 0.899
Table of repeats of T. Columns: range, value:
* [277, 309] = 0.9872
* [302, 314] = 1.248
